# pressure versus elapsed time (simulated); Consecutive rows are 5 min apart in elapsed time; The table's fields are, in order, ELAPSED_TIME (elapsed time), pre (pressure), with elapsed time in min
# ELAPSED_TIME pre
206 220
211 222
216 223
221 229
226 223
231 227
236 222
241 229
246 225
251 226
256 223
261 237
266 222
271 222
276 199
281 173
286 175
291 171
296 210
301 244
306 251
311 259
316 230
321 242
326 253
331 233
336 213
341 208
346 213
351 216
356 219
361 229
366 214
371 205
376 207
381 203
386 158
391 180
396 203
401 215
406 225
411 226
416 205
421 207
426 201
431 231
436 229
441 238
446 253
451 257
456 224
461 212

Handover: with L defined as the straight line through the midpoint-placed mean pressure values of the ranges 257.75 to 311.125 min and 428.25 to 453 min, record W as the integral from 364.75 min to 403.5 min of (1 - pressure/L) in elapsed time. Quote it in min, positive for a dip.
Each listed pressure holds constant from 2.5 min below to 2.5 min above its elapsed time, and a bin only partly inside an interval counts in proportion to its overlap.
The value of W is 5.6 min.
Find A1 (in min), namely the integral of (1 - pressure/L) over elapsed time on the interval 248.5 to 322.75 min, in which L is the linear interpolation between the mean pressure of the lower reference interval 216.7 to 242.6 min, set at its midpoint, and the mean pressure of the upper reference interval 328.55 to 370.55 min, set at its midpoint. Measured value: 1.0 min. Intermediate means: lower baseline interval 226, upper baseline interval 217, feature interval 219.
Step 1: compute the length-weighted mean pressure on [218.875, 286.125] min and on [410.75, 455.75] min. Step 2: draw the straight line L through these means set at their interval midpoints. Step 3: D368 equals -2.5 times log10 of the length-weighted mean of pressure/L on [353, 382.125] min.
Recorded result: 0.05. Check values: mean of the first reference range 218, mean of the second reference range 227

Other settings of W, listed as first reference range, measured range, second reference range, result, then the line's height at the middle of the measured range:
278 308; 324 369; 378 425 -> -4.14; 203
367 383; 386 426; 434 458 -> 2.93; 221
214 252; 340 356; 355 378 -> 0.18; 216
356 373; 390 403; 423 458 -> 1.32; 224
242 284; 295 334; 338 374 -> -4.68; 215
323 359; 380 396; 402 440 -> 2.79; 220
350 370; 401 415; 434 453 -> 0.72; 233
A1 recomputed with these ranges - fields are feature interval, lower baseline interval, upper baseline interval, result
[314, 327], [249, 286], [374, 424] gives -2.0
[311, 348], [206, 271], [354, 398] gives -3.5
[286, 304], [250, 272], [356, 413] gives 1.3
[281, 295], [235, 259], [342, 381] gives 2.8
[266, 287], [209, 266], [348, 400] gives 2.2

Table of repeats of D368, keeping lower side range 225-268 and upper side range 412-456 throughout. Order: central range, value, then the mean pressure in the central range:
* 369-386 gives 0.148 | 198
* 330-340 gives 0.036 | 219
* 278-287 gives 0.278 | 175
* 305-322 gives -0.086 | 245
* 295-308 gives -0.050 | 237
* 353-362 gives 0.020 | 223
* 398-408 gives 0.040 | 219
